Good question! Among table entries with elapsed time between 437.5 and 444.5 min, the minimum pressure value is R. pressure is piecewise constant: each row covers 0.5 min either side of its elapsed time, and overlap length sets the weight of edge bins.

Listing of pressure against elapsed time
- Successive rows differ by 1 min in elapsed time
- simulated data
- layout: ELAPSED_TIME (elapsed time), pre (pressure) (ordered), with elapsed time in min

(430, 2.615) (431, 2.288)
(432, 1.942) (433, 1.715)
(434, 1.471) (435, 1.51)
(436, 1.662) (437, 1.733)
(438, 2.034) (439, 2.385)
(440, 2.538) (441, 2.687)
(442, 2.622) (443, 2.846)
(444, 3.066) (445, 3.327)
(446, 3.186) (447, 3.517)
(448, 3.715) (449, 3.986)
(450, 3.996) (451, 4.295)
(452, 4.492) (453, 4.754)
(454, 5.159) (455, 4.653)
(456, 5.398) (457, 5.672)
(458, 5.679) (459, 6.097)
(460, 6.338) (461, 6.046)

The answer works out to 2.034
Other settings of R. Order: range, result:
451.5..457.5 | 4.492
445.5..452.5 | 3.186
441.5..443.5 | 2.622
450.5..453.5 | 4.295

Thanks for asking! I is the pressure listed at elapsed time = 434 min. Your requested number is 1.471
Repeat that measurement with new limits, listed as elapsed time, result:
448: 3.715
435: 1.51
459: 6.097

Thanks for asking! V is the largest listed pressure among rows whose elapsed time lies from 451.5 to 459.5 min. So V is 6.097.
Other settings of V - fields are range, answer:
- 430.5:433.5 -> 2.288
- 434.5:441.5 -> 2.687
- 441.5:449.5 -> 3.986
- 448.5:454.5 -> 5.159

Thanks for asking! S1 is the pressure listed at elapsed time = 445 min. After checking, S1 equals 3.327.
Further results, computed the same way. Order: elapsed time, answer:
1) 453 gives 4.754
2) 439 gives 2.385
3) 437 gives 1.733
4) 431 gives 2.288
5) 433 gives 1.715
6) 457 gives 5.672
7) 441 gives 2.687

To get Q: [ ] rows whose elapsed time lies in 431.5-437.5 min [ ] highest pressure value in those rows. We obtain 1.942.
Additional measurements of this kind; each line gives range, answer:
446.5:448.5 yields 3.715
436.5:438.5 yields 2.034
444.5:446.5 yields 3.327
